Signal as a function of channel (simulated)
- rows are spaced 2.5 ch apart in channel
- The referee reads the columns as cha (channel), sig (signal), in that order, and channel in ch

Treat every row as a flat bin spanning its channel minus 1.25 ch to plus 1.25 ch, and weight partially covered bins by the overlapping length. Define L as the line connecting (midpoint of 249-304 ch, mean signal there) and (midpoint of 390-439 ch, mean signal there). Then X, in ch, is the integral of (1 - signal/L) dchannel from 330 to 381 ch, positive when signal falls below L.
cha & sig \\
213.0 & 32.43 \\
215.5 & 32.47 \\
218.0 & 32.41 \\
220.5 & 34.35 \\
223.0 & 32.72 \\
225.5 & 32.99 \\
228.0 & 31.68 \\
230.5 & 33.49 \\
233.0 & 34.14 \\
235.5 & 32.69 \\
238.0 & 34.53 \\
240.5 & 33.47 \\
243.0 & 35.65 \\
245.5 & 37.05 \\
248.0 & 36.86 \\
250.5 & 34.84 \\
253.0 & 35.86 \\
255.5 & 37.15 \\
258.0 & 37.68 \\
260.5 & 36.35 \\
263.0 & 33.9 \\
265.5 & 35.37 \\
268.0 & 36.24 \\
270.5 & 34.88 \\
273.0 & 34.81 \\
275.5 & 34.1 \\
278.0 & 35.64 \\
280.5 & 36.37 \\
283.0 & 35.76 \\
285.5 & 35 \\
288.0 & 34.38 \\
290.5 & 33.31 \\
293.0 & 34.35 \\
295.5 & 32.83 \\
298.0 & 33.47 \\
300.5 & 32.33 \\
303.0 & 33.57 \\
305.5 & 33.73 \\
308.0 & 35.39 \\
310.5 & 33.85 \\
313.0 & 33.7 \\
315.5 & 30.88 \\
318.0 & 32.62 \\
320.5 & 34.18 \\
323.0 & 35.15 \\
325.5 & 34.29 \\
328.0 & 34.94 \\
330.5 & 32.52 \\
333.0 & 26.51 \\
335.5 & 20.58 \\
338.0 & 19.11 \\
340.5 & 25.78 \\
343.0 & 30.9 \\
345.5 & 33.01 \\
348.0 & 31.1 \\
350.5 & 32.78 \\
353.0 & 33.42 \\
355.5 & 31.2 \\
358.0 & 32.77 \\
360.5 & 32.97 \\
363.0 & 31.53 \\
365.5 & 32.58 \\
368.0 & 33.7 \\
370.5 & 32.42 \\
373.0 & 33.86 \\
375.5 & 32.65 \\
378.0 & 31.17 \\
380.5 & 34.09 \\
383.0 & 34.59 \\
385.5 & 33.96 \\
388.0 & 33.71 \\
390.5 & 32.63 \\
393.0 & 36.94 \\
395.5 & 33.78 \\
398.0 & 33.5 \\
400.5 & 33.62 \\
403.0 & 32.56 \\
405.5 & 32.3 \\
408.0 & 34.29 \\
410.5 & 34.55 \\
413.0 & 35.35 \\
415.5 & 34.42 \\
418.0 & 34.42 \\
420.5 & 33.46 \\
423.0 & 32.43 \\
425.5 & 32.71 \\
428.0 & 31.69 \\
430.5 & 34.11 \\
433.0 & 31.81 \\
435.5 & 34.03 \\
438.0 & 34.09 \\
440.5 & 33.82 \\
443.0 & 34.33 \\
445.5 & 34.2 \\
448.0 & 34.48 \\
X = 5.3 ch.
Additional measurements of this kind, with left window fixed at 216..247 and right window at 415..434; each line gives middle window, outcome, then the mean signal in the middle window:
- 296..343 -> 3.1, 31.3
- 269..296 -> -0.9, 34.7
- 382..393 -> -0.3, 34.1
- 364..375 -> 0.1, 33.1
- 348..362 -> 0.4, 32.5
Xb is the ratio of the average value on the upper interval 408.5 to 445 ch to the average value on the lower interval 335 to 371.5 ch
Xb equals 1.11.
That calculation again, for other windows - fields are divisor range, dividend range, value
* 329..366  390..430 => 1.13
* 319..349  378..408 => 1.13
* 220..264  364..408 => 0.96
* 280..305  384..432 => 0.99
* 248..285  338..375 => 0.89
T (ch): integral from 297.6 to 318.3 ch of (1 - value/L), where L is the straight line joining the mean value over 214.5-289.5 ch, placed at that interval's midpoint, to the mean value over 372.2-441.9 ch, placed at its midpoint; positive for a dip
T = 0.6 ch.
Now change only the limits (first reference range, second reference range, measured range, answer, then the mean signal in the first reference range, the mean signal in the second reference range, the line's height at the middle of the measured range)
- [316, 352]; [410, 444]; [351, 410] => -2.4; 30.3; 33.6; 32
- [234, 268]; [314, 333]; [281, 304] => 0.1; 35.5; 33.1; 34.1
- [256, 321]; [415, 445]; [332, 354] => 3.9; 34.4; 33.4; 34.1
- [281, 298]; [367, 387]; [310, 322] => 0.3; 34.3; 33.3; 34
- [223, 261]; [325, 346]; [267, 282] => -1.3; 34.9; 28.3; 32.6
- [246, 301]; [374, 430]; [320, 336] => 1.4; 35.1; 33.6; 34.5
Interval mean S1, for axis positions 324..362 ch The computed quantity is 30.2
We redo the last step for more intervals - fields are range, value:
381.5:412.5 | 33.9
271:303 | 34.3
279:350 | 32.1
